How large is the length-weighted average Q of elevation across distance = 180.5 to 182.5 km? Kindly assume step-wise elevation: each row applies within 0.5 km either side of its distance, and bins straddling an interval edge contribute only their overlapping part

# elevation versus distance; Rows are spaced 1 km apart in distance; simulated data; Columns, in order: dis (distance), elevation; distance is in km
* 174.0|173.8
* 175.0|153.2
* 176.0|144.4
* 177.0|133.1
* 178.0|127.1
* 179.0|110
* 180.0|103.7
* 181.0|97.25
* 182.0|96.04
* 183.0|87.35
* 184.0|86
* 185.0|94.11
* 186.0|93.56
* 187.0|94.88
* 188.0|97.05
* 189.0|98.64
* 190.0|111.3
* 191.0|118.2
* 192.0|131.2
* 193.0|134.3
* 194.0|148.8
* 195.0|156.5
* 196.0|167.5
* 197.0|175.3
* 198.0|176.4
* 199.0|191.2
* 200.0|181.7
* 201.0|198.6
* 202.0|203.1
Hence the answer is 96.6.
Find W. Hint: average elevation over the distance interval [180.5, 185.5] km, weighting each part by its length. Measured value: 92.2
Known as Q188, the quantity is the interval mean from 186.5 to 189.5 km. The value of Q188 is 96.9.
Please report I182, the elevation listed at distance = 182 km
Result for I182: 96.04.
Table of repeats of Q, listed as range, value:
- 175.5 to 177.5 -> 139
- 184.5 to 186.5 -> 93.8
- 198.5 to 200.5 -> 186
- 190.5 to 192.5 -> 125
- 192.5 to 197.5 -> 156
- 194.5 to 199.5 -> 173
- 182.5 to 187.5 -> 91.2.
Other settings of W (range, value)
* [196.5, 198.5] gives 176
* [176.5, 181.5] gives 114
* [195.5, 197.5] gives 171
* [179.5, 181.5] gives 100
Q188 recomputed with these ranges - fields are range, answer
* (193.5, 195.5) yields 153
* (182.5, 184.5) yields 86.7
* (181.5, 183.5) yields 91.7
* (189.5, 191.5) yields 115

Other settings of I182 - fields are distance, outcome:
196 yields 167.5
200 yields 181.7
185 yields 94.11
